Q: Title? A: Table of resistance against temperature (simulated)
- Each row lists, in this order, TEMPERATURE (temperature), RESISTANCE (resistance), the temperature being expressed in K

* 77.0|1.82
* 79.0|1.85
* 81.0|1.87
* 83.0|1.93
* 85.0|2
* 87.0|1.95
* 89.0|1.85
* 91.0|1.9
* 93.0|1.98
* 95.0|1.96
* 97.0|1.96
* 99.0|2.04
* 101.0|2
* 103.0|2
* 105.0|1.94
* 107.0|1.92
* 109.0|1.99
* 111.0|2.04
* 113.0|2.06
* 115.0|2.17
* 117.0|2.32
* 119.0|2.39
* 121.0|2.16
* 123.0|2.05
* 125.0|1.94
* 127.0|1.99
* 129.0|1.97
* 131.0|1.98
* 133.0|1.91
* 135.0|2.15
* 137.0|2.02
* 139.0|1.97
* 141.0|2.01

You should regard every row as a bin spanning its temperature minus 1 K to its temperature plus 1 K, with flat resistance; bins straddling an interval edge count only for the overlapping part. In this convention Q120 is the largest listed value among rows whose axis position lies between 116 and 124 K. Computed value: 2.39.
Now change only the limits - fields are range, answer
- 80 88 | 2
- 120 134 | 2.16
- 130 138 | 2.15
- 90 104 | 2.04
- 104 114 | 2.06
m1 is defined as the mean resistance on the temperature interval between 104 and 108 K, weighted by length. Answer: 1.93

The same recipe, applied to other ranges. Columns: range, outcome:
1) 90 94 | 1.94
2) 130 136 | 2.01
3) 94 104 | 1.99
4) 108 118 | 2.12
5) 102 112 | 1.98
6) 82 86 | 1.96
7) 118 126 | 2.13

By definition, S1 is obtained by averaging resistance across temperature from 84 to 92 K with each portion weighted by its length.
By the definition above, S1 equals 1.93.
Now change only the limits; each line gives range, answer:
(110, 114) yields 2.05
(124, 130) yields 1.97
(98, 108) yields 1.98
